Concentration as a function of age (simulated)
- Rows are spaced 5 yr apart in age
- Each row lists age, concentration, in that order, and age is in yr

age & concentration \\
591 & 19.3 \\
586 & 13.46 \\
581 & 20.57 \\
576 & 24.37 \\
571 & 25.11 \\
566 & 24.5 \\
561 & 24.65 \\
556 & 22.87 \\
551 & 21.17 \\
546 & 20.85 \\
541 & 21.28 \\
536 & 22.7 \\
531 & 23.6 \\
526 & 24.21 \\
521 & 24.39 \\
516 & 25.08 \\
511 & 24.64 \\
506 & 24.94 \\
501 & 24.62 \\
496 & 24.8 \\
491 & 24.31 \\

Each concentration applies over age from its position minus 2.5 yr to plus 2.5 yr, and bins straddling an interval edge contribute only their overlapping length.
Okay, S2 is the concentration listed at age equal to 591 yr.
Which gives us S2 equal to 19.3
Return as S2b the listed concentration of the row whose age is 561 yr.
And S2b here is 24.65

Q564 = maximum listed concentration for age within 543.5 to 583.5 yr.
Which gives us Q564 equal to 25.11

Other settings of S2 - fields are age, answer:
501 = 24.62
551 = 21.17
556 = 22.87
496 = 24.8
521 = 24.39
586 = 13.46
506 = 24.94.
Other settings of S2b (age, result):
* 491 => 24.31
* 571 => 25.11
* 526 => 24.21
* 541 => 21.28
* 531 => 23.6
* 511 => 24.64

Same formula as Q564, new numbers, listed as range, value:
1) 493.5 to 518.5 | 25.08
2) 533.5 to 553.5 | 22.7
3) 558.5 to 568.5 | 24.65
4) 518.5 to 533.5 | 24.39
